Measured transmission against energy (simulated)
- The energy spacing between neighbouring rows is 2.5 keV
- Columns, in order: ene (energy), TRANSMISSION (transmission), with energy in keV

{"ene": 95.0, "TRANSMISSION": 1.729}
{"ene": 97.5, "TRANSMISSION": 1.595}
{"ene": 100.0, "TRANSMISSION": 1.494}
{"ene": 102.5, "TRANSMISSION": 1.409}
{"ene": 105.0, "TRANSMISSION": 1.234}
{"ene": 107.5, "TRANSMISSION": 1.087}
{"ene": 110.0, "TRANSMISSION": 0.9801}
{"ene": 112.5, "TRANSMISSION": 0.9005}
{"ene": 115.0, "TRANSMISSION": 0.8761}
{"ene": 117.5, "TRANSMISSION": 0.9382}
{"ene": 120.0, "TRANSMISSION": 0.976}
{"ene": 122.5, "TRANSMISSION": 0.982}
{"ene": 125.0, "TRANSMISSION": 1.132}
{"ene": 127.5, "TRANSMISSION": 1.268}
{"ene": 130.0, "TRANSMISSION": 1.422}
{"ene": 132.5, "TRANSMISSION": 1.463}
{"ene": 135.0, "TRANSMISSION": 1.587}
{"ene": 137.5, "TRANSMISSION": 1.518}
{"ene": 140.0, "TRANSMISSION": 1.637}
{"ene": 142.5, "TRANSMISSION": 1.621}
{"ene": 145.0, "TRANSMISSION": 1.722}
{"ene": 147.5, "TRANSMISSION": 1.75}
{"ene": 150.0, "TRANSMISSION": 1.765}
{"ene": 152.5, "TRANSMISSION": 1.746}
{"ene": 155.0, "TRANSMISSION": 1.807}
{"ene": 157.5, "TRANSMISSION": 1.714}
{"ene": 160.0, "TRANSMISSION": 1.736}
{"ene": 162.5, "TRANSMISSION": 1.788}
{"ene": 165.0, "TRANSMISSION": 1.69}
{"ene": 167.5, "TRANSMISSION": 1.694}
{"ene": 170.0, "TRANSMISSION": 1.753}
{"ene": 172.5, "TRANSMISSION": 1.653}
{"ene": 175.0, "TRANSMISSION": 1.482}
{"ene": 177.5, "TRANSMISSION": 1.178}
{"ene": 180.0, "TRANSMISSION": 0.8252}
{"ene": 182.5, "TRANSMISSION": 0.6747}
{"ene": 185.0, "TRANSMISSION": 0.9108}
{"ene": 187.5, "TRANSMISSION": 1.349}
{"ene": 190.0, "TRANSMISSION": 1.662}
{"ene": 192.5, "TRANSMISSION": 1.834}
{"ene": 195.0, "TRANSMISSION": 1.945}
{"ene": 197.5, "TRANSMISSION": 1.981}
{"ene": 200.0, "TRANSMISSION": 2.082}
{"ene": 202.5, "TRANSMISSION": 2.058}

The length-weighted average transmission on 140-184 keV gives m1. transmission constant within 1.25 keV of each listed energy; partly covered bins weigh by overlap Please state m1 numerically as 1.56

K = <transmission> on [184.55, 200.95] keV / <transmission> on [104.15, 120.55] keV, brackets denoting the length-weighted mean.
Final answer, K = 1.7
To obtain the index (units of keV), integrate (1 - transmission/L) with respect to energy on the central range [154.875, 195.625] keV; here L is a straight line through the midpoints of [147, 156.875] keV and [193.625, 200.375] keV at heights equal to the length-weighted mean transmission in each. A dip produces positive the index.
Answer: 8.2 keV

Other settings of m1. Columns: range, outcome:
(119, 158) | 1.51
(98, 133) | 1.16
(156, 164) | 1.75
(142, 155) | 1.73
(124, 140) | 1.42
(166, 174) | 1.69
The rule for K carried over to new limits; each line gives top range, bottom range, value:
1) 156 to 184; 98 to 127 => 1.32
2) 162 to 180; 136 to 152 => 0.92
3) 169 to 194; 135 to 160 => 0.79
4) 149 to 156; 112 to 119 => 1.95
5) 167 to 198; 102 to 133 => 1.29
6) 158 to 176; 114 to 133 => 1.50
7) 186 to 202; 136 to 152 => 1.08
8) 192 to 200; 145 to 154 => 1.12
